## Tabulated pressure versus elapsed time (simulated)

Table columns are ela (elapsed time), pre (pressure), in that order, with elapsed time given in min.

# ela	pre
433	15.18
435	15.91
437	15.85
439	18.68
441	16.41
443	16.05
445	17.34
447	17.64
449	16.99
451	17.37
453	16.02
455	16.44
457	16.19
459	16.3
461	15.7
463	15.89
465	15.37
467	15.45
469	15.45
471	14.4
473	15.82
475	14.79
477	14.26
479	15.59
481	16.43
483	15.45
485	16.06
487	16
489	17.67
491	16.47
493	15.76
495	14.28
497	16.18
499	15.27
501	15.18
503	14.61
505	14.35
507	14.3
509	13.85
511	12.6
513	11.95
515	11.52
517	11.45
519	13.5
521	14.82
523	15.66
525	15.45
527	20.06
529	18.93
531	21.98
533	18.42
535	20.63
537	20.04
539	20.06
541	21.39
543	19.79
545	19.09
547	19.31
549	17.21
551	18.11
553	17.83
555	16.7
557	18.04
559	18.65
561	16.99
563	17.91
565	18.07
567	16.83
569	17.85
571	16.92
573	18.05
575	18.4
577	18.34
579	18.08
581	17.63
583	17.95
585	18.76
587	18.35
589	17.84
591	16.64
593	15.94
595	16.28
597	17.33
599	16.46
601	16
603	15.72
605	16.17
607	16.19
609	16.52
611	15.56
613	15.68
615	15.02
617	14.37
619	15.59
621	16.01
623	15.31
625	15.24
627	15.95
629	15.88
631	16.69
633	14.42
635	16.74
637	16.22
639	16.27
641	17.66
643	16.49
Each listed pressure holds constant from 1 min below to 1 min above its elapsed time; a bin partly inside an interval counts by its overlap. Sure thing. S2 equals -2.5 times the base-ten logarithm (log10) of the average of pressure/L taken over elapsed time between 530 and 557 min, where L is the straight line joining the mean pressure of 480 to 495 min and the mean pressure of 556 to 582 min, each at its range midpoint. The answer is -0.116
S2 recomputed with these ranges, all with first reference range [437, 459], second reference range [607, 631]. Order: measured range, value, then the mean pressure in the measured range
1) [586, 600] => -0.077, 17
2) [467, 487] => 0.084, 15.4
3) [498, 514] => 0.173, 14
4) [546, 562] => -0.113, 17.9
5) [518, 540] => -0.119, 18.1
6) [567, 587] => -0.130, 18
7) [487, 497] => 0.032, 16.1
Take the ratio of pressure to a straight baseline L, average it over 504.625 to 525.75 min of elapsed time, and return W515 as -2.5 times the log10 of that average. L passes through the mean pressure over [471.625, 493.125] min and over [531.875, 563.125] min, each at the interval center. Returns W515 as 0.27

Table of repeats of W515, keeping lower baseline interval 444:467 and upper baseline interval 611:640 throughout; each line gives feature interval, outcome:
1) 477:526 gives 0.10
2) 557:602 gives -0.11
